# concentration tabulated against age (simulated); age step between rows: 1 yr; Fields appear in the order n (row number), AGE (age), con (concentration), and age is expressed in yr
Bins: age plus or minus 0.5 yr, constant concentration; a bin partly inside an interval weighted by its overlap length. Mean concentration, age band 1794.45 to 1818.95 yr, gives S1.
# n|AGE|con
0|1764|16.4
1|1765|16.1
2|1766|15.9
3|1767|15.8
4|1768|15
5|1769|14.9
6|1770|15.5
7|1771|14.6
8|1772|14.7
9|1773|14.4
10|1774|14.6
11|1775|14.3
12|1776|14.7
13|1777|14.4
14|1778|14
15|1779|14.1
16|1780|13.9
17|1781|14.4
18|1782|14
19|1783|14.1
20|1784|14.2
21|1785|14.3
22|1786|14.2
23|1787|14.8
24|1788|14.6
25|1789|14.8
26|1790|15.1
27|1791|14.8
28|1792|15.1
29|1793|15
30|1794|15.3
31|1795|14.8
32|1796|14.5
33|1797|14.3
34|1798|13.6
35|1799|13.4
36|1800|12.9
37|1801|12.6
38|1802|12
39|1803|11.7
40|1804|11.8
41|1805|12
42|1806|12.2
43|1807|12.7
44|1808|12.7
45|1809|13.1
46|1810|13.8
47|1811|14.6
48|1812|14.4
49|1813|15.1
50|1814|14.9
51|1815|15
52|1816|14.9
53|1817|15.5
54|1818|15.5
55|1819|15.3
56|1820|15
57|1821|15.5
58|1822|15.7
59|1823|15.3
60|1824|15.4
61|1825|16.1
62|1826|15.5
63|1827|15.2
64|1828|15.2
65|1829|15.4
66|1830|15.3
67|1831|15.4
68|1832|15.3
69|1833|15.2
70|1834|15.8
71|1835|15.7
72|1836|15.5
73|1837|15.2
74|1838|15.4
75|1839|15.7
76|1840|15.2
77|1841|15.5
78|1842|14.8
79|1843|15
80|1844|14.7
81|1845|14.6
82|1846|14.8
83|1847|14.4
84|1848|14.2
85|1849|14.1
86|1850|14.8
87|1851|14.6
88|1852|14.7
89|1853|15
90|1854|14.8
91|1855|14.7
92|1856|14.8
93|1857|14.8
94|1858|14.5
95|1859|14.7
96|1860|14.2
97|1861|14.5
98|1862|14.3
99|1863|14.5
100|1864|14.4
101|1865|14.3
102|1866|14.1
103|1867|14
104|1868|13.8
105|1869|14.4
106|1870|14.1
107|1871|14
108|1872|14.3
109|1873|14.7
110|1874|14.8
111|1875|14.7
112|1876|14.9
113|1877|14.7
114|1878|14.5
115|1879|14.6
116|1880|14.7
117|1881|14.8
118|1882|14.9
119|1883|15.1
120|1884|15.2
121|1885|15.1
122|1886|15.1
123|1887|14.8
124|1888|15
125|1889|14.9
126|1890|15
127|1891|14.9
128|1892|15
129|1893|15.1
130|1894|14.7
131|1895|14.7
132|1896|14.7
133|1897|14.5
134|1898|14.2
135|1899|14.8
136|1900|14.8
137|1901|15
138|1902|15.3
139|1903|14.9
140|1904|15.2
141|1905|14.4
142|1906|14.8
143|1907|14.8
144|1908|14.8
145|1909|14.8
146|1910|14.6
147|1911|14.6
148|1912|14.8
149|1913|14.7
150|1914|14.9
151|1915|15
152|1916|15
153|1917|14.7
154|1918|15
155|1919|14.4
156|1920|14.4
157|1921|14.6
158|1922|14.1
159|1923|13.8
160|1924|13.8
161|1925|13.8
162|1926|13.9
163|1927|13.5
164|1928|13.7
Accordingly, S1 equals 13.7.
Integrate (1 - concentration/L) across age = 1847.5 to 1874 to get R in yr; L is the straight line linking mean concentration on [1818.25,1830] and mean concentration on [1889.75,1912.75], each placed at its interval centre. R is 1.2 yr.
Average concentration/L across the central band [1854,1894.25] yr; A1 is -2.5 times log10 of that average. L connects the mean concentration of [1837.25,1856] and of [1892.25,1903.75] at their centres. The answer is 0.01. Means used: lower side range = 14.8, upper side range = 14.8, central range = 14.6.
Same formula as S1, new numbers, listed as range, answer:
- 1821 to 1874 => 14.9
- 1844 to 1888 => 14.6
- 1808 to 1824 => 14.9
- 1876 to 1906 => 14.8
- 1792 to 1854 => 14.6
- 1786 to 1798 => 14.8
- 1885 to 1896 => 14.9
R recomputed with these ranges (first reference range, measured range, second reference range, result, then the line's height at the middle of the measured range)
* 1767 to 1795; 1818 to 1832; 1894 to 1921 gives -0.71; 14.7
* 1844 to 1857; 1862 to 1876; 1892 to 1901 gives 0.32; 14.7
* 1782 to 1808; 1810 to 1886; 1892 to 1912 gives -3.26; 14.3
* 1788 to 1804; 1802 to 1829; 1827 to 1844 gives 0.52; 14.6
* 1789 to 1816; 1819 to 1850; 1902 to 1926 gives -2.61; 14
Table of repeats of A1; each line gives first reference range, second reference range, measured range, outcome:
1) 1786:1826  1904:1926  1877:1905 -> -0.03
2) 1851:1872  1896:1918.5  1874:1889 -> -0.02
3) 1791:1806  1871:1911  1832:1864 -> -0.05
